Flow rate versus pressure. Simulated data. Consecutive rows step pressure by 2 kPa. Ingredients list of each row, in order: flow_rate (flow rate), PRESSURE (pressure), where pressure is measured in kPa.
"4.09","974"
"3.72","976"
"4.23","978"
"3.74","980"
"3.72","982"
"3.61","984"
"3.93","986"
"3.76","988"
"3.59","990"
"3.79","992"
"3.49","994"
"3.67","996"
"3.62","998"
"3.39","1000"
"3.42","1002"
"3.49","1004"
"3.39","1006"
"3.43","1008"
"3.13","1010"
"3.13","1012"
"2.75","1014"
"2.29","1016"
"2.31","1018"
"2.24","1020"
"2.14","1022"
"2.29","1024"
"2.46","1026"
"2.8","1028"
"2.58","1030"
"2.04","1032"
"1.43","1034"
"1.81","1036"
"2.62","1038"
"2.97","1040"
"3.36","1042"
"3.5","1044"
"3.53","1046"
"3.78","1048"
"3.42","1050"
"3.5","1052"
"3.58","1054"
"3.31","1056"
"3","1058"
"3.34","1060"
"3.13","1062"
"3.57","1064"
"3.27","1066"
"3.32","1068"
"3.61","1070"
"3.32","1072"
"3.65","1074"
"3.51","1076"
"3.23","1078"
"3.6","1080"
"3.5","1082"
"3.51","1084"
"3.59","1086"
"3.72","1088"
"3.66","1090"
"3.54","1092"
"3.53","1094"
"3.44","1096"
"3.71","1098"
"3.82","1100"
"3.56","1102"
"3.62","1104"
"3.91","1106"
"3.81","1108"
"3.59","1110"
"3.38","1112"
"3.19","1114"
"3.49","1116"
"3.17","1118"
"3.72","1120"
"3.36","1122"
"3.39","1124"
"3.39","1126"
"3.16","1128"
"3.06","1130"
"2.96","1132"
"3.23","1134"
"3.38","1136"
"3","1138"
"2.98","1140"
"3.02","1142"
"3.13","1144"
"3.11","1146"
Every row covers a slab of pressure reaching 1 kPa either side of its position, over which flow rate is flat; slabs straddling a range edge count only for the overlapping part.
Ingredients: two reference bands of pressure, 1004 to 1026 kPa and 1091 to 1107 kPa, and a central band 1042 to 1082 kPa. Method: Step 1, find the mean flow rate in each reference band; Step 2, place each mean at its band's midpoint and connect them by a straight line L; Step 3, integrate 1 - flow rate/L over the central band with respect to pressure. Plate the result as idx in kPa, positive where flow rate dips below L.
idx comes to -2.4 kPa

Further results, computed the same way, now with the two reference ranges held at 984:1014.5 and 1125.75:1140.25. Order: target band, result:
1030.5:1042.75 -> 3.7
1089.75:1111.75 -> -2.9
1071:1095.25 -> -1.9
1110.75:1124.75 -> -0.9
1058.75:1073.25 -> -0.2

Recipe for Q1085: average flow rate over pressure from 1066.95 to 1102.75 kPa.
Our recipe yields 3.55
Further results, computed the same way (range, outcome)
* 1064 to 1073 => 3.4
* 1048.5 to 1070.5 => 3.37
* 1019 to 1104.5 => 3.19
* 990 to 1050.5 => 2.95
